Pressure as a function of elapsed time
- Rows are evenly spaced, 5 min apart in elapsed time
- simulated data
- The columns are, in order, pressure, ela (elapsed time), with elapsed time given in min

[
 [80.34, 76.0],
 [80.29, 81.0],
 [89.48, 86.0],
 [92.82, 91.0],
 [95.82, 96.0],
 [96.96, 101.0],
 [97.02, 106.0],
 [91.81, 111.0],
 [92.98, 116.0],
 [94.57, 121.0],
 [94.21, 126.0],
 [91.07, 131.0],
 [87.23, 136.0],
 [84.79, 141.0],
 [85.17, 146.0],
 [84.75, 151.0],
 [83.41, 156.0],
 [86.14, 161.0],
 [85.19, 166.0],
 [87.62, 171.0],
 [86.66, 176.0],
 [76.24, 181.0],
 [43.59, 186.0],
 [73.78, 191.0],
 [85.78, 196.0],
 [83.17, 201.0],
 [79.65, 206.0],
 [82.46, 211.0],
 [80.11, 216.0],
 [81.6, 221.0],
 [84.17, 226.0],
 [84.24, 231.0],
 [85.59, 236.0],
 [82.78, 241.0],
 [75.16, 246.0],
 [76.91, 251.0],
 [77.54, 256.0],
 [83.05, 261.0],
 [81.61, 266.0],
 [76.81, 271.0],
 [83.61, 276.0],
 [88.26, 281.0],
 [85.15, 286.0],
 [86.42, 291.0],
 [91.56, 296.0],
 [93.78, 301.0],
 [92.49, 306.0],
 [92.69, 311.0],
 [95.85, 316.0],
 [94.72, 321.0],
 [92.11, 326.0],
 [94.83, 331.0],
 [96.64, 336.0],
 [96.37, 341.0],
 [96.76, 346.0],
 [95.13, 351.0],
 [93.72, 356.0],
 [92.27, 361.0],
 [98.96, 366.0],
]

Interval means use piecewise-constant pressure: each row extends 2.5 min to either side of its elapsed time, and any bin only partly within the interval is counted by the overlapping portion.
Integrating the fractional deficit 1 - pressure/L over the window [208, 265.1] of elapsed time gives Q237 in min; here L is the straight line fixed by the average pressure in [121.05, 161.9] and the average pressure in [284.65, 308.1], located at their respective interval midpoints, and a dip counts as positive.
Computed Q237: 5.0 min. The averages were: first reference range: 87.6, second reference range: 90.1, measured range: 81.2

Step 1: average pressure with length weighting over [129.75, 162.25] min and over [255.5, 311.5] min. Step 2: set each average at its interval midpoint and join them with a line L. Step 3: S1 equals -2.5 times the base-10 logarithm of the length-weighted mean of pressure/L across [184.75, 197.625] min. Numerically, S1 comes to 0.24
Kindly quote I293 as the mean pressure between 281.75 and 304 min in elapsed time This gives 89.2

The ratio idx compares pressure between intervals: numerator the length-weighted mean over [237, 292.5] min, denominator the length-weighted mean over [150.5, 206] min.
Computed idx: 1.03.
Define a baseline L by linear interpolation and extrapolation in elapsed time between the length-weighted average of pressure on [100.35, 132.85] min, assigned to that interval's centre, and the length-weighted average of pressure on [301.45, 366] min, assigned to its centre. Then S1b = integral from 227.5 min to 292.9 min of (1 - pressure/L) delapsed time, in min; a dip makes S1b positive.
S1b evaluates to 8.54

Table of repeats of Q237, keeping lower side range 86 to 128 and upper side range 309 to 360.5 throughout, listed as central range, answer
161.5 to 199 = 6.7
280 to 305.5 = 1.4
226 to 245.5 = 2.3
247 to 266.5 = 3.2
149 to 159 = 1.1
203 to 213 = 1.4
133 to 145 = 1.0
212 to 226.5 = 2.0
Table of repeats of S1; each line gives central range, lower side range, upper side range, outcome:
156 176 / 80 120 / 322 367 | 0.09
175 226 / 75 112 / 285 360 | 0.19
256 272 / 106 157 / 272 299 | 0.09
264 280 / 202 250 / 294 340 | 0.08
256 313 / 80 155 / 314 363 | 0.09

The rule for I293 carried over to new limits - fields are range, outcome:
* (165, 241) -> 80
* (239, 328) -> 86.1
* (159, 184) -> 83.5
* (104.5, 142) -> 91.8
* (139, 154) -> 84.9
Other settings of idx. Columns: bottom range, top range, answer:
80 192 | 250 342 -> 1.02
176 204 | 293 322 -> 1.26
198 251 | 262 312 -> 1.06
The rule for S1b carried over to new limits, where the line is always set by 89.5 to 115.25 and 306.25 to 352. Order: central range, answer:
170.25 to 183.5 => 1.7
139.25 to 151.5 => 1.3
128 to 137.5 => 0.5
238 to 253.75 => 2.7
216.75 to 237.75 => 2.5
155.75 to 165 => 0.9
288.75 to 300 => 0.6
